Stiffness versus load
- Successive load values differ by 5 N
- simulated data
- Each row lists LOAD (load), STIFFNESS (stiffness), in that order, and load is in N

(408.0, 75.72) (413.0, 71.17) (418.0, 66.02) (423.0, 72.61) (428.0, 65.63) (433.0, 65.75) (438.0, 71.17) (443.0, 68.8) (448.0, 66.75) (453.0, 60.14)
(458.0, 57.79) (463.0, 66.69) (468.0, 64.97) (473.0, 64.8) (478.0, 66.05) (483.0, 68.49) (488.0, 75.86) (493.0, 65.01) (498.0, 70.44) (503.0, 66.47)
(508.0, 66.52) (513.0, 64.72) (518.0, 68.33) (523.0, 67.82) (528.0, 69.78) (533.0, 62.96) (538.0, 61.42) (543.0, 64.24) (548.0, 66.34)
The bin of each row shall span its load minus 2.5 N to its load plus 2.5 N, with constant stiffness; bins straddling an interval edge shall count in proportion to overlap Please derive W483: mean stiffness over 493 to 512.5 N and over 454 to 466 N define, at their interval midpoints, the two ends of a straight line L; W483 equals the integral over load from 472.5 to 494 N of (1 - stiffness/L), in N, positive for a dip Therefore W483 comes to -1.2 N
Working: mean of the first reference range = 62.1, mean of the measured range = 68.6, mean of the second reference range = 67.1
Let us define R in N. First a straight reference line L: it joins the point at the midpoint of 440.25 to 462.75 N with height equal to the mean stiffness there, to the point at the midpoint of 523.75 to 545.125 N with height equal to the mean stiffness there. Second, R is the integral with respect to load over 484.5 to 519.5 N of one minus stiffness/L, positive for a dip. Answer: -2.0 N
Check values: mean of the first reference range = 63.8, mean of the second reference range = 64.9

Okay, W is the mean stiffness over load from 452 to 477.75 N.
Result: 63.3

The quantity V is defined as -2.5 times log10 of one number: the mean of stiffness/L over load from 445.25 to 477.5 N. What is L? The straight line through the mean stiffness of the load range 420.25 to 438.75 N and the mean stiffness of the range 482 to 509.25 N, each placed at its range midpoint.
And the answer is 0.082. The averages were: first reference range 68.5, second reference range 68.9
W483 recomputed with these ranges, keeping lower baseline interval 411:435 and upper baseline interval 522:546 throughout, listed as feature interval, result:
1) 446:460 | 1.22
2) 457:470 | 0.66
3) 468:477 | 0.24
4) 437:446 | -0.25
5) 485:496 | -0.67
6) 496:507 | -0.35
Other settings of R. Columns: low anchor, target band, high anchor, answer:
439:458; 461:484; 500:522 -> -0.2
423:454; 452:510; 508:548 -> 0.2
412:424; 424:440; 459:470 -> 0.0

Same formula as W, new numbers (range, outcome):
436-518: 66.6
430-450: 68.1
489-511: 67.7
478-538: 67.5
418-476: 65.9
